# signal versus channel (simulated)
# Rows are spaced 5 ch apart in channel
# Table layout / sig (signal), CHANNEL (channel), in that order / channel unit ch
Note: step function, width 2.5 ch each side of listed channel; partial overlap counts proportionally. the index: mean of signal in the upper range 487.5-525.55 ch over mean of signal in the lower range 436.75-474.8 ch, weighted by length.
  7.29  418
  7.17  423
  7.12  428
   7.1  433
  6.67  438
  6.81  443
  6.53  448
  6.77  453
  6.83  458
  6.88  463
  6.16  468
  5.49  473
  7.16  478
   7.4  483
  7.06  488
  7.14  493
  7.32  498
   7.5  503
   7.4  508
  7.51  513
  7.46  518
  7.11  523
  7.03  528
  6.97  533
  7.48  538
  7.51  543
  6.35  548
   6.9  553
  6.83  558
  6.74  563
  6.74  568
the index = 1.12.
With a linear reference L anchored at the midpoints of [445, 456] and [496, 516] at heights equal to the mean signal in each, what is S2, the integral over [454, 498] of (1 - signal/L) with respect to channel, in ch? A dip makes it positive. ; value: 1.4 ch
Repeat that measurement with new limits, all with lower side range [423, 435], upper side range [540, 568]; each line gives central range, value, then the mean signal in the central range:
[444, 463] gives 0.9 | 6.74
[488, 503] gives -0.6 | 7.25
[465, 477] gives 1.7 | 6.04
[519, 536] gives -0.4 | 7.09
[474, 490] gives -0.1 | 7.05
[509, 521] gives -0.9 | 7.46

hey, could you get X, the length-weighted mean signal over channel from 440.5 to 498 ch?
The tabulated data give 6.77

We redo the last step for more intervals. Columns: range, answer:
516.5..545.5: 7.25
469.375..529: 7.12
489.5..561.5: 7.17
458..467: 6.75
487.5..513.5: 7.33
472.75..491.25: 6.95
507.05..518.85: 7.46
